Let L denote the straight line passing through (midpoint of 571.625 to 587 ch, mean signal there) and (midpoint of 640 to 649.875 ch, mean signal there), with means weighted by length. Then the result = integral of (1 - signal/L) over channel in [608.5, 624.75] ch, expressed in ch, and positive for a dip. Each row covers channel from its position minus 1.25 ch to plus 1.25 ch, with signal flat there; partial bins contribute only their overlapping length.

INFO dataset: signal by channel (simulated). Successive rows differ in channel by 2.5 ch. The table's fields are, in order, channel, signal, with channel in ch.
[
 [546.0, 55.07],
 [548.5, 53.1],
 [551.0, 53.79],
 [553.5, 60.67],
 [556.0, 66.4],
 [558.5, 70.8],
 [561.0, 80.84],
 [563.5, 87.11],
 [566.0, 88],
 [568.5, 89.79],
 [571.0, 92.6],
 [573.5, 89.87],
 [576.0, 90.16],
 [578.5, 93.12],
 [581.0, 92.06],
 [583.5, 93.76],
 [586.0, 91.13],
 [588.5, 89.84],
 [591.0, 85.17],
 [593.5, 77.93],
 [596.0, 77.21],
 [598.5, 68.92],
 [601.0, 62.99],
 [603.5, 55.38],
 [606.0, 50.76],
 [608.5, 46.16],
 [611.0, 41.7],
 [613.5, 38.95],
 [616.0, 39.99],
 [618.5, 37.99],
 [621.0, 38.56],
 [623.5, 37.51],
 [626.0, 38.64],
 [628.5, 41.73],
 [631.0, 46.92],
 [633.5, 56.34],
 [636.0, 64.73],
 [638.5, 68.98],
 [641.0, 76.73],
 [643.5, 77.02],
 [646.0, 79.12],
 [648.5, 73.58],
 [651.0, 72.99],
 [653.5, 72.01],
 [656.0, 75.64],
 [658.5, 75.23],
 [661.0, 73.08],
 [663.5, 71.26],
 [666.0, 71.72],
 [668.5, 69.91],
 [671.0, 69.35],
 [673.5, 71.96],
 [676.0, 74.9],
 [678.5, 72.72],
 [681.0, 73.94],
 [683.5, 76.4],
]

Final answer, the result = 8.5 ch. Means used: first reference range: 91.7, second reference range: 76.6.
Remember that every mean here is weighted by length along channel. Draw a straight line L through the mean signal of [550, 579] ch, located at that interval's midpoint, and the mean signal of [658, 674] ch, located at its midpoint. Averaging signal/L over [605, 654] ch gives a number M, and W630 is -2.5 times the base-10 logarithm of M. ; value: 0.33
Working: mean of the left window 80.2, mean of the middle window 54.8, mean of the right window 71.6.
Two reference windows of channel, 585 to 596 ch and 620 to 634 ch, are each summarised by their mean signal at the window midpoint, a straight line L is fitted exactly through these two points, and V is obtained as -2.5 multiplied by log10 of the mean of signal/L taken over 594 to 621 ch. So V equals 0.260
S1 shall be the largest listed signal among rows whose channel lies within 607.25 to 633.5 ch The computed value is 56.34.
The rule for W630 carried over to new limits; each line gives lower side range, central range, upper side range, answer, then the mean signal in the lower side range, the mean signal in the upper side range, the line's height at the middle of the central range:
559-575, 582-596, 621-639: -0.172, 87.3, 49.1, 73.9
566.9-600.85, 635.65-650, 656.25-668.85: 0.031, 86.3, 72.7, 76.1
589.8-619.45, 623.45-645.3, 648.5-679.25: 0.126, 57.1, 72.6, 64.9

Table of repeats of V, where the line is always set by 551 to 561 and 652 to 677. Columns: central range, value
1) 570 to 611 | -0.14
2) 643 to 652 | -0.06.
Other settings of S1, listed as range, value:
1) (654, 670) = 75.64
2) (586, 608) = 91.13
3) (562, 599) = 93.76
